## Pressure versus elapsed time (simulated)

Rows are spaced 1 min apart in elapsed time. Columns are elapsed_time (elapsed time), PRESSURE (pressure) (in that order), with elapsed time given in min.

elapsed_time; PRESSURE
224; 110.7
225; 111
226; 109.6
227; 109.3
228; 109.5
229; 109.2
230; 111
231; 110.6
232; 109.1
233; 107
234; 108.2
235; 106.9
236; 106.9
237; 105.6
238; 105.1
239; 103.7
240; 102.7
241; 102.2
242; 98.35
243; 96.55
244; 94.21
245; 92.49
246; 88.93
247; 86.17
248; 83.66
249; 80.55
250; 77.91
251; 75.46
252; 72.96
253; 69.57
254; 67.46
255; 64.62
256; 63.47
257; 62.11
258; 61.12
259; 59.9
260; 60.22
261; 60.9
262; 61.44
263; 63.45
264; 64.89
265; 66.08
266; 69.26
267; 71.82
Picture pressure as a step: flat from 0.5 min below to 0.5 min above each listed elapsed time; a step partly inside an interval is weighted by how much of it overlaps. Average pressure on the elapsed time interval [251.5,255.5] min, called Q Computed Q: 68.7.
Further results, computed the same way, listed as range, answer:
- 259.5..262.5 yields 60.9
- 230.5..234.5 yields 109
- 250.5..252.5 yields 74.2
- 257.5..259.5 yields 60.5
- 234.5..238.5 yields 106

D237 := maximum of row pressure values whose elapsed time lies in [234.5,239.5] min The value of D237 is 106.9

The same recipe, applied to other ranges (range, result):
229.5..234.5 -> 111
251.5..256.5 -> 72.96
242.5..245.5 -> 96.55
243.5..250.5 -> 94.21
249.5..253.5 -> 77.91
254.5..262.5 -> 64.62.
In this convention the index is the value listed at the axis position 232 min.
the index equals 109.1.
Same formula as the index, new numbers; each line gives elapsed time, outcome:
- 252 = 72.96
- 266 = 69.26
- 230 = 111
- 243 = 96.55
